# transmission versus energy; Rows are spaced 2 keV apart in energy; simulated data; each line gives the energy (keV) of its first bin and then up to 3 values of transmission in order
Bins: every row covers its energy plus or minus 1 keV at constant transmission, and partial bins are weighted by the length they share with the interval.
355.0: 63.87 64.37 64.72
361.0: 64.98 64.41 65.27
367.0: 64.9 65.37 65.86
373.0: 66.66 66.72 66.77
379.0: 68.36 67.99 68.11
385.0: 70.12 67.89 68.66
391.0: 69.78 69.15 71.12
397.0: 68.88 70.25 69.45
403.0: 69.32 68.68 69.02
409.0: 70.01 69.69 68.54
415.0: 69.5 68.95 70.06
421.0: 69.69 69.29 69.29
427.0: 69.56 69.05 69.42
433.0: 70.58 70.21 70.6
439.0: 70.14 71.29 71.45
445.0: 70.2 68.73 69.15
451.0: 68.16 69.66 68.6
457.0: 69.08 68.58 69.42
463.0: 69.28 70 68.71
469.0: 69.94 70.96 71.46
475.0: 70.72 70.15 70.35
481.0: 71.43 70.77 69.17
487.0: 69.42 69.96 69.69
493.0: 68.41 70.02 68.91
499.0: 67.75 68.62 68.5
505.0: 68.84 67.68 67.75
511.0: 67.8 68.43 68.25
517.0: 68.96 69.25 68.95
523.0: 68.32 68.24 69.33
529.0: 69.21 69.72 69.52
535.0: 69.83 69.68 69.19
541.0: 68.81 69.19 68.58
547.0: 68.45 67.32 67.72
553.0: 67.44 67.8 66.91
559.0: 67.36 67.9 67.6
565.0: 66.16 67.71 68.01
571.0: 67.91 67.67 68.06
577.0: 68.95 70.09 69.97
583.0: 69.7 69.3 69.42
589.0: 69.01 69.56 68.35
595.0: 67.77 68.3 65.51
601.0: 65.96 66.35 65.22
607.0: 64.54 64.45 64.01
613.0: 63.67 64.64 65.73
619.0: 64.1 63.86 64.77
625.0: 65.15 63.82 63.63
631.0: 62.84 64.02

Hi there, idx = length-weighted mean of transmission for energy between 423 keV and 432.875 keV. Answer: 69.4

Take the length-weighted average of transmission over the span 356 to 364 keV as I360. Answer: 64.6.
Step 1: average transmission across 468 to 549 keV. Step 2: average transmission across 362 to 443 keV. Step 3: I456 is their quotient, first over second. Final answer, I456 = 1.01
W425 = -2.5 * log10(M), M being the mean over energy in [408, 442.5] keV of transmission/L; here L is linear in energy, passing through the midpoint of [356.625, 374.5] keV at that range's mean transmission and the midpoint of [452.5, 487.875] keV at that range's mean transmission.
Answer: -0.03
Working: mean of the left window 65.2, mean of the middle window 69.8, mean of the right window 69.9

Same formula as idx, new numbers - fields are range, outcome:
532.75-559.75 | 68.4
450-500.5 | 69.6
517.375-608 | 68.2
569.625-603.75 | 68.4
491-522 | 68.6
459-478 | 70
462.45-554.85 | 69.1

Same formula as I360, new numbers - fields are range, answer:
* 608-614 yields 64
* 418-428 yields 69.6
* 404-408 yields 68.8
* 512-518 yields 68.5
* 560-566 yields 67.2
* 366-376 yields 65.9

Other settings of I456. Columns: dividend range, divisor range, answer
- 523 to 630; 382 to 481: 0.97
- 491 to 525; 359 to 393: 1.02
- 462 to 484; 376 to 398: 1.02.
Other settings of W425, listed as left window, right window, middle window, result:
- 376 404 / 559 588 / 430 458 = -0.02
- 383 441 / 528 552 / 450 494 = -0.01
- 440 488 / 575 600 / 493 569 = 0.01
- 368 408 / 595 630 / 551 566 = -0.02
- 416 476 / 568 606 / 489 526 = 0.01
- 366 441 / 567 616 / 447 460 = -0.01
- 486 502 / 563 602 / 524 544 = -0.01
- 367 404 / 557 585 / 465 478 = -0.03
